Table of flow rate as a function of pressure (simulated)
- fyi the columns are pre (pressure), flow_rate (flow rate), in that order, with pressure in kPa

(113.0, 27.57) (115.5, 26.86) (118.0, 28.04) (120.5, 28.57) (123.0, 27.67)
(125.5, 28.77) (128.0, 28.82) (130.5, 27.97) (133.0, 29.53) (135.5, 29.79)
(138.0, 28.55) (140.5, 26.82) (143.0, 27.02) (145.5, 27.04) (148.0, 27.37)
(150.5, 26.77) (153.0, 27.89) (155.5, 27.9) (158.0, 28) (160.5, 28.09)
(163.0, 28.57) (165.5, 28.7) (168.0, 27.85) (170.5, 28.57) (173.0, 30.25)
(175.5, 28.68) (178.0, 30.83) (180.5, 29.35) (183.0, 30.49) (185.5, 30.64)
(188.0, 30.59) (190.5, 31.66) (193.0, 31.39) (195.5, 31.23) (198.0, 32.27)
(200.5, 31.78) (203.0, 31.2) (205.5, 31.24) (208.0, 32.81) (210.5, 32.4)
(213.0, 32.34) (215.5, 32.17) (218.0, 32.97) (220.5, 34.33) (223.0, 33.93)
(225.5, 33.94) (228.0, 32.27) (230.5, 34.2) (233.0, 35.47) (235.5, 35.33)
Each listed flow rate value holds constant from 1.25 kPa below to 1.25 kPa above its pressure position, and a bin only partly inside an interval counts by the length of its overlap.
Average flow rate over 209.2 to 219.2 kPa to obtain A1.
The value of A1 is 32.5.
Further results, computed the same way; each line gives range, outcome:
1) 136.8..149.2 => 27.4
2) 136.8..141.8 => 27.7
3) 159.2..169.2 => 28.3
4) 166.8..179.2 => 29.2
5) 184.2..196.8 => 31.1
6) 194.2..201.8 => 31.8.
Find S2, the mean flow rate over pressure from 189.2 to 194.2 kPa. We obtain 31.5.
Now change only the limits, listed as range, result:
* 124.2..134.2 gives 28.8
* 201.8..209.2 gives 31.7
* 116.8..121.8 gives 28.3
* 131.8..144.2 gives 28.3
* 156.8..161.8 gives 28.1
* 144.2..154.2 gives 27.3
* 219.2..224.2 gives 34.1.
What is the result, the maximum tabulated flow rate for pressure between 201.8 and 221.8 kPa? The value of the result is 34.33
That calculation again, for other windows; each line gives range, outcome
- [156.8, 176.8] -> 30.25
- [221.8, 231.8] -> 34.2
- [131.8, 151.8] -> 29.79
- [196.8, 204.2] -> 32.27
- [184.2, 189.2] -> 30.64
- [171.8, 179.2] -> 30.83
